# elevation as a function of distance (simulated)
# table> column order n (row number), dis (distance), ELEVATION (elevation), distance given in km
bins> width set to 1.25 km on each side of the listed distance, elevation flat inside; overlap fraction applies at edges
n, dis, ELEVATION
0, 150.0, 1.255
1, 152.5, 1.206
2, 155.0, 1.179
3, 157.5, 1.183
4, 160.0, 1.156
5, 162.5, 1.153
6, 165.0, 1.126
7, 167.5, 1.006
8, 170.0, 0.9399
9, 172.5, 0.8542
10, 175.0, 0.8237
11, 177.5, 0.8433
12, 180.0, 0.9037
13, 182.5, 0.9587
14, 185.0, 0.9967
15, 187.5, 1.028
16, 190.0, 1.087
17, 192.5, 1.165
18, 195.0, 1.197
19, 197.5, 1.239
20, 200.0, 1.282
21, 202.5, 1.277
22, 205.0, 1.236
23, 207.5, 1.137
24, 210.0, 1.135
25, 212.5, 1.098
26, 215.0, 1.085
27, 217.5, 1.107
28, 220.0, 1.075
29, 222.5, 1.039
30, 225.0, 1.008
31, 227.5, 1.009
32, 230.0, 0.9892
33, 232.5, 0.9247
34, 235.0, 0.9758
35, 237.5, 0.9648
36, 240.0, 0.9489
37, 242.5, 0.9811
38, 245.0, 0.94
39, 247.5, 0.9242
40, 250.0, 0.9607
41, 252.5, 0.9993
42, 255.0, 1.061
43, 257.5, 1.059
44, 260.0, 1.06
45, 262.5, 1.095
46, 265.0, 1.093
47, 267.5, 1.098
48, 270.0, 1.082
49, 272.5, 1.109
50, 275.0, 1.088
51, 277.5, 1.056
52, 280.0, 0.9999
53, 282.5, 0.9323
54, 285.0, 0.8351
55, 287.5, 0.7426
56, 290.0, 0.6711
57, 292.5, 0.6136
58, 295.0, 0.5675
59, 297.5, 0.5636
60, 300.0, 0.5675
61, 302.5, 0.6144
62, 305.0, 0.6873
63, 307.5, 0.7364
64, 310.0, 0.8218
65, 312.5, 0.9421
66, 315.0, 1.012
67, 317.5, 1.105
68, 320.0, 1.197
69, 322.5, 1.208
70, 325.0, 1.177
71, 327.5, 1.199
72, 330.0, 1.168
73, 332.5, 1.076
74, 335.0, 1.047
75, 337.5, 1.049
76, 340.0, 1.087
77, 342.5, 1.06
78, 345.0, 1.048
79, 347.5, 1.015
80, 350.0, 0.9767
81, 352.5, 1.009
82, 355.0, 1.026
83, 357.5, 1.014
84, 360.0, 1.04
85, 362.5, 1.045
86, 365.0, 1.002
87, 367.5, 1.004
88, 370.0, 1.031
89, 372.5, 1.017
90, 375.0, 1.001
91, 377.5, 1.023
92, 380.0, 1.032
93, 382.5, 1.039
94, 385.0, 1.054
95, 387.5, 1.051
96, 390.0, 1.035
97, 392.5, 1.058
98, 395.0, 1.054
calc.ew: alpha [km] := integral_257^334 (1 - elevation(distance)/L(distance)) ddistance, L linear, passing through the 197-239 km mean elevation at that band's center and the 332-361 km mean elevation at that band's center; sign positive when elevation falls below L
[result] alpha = 8.51 km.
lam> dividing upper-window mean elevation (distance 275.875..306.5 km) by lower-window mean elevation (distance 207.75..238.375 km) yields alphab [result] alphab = 0.71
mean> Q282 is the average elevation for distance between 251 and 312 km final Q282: 0.882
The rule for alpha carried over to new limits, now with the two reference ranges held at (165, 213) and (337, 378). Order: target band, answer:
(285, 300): 5.7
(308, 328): -0.6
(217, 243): 1.4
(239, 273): 0.7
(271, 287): 0.8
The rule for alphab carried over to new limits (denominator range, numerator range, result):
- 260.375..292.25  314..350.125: 1.13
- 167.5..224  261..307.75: 0.80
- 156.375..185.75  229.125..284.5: 1.02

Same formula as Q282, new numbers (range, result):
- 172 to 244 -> 1.05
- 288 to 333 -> 0.879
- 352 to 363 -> 1.03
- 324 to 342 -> 1.11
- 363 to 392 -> 1.03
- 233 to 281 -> 1.02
